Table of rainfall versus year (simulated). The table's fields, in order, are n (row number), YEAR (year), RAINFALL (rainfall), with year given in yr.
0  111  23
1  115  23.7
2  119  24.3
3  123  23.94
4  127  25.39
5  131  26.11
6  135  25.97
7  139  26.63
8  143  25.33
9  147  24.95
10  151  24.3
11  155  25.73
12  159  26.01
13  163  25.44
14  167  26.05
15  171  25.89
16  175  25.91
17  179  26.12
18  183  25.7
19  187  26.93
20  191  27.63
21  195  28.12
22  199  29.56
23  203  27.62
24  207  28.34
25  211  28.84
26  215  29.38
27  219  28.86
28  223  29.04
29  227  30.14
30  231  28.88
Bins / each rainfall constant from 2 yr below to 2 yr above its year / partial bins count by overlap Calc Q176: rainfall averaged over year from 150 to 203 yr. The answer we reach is 26.5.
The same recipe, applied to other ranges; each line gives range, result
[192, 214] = 28.5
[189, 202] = 28.4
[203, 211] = 28.3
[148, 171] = 25.5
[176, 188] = 26.2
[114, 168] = 25.3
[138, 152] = 25.3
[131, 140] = 26.2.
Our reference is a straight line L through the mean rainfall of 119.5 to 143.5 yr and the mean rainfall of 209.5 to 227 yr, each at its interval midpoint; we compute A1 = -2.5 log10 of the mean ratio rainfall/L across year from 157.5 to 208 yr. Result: 0.03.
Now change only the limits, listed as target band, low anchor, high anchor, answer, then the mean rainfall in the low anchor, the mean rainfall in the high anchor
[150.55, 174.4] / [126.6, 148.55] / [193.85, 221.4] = 0.05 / 25.8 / 28.7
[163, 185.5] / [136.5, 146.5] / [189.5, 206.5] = 0.05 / 25.8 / 28.3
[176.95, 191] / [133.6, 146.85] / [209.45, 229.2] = 0.05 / 25.8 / 29.3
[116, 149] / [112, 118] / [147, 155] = -0.05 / 23.7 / 24.8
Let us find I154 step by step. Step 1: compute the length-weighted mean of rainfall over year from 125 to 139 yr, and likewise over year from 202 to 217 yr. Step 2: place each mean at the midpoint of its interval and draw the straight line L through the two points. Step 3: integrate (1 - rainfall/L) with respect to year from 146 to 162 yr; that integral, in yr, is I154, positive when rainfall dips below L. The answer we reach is 0.85 yr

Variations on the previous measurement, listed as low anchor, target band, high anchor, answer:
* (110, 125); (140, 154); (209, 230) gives 0.2 yr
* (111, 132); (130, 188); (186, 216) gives 1.1 yr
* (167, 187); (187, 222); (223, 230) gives -0.5 yr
